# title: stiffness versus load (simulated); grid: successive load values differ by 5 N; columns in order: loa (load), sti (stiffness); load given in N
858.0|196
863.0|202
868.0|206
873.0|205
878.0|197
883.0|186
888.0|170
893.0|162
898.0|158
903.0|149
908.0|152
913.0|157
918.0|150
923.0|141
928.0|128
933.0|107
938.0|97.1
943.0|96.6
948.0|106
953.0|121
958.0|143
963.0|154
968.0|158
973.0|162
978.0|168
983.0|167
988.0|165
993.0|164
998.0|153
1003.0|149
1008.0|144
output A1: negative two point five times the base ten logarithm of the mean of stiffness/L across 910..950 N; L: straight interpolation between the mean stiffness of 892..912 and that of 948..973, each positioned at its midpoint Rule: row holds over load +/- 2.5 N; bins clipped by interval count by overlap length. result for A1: 0.21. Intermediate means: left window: 155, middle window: 123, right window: 142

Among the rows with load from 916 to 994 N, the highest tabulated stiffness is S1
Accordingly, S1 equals 168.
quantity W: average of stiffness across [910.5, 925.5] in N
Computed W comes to 149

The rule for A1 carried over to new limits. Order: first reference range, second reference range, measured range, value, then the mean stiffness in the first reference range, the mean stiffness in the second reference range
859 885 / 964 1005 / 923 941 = 0.48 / 199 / 161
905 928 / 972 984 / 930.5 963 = 0.34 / 148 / 166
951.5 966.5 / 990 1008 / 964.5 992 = -0.11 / 142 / 154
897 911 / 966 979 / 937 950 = 0.50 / 153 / 162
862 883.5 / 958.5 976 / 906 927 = 0.21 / 200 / 157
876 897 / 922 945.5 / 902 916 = -0.05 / 177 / 112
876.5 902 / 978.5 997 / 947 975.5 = 0.17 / 172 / 165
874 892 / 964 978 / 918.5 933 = 0.29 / 184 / 161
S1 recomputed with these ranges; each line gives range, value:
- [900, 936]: 157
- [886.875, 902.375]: 170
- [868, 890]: 206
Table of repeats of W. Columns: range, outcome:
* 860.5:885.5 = 199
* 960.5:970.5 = 156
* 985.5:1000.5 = 161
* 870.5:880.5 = 201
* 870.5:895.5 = 184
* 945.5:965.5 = 131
